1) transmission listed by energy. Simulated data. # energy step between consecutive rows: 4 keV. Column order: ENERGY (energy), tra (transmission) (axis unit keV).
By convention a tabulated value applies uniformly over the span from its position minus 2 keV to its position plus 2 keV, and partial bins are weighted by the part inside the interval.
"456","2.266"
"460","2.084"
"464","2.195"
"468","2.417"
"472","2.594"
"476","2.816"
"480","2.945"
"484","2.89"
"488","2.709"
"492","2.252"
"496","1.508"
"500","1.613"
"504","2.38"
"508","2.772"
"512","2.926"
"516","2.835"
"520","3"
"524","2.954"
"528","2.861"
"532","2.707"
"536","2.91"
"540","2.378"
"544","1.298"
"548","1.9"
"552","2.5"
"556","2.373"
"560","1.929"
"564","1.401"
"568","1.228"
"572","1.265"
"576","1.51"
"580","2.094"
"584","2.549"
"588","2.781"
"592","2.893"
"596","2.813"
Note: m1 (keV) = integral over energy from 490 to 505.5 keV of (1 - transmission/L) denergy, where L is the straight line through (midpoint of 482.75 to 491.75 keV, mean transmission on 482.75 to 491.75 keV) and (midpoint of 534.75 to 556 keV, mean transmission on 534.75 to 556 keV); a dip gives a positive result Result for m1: 4.0 keV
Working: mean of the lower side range 2.69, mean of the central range 1.92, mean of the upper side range 2.19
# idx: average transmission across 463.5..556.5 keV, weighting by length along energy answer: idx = 2.5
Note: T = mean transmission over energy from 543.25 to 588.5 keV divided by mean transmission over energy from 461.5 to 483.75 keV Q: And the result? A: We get 0.73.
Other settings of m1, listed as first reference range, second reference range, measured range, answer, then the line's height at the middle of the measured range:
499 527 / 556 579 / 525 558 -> -4.4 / 2.1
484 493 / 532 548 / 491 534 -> -2.3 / 2.42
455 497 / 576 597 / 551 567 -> 3.4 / 2.5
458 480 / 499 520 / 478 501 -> 1.6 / 2.53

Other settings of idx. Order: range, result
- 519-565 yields 2.36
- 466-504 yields 2.41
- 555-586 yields 1.77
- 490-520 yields 2.37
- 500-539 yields 2.74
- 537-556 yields 2.1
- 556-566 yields 1.81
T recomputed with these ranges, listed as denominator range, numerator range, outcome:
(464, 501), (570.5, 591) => 0.87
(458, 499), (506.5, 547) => 1.09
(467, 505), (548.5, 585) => 0.77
